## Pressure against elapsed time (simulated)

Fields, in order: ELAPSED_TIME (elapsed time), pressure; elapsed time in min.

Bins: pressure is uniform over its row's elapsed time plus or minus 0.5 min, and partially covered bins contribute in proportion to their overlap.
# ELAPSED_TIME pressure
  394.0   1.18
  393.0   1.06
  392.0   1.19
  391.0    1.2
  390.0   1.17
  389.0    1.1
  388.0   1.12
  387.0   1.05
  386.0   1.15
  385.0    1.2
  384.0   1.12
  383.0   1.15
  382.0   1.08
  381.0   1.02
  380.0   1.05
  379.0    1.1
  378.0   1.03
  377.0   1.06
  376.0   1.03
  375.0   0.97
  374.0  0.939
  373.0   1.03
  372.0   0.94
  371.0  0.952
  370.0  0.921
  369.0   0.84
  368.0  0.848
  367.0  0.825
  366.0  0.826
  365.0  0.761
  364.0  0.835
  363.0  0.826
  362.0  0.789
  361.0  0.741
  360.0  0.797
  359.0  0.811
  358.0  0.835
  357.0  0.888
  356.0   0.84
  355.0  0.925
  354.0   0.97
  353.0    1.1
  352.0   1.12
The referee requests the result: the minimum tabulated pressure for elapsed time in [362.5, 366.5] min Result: 0.761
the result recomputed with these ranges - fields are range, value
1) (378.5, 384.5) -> 1.02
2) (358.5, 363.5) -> 0.741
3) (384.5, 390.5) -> 1.05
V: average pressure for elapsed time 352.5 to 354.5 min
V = 1.04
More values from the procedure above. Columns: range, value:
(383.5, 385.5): 1.16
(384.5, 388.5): 1.13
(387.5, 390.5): 1.13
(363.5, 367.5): 0.812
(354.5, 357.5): 0.884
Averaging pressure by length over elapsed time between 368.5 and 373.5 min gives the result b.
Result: 0.937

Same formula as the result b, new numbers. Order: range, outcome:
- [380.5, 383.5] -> 1.08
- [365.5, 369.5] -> 0.835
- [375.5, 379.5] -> 1.05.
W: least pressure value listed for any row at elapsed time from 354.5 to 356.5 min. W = 0.84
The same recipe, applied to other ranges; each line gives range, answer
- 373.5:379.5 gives 0.939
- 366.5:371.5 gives 0.825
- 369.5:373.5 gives 0.921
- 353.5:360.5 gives 0.797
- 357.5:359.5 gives 0.811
